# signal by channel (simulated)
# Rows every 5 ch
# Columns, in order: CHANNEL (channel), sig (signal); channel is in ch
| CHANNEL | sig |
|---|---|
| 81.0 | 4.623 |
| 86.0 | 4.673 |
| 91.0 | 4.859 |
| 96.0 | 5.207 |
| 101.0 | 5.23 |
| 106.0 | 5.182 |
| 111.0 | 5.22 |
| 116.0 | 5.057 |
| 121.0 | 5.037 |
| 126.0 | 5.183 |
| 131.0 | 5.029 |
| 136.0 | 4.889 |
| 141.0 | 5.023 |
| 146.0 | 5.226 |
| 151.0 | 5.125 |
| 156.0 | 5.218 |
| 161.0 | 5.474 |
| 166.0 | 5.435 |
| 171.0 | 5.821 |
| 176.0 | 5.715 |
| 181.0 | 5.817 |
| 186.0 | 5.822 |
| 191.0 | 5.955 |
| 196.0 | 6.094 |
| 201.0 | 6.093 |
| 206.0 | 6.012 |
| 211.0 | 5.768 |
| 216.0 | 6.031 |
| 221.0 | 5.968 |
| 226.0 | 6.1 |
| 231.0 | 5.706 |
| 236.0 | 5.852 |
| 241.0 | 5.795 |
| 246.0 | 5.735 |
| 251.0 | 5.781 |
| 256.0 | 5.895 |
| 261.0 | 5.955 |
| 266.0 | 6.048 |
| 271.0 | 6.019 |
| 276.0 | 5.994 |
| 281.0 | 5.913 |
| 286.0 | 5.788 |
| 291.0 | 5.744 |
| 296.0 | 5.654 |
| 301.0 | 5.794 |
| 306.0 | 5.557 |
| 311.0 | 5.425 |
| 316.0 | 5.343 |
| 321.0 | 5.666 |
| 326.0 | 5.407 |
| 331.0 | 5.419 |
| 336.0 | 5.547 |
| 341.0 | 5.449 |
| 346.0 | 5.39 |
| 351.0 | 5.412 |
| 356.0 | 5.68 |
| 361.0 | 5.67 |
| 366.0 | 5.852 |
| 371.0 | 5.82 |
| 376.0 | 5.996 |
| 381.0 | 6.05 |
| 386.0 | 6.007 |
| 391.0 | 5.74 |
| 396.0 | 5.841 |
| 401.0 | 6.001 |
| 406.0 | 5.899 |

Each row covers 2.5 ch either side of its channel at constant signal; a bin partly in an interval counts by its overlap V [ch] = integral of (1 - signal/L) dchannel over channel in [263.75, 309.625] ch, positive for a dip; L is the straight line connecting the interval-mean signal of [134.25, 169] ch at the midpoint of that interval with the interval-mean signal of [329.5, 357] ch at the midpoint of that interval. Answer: -3.6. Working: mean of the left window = 5.21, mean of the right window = 5.47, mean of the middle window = 5.82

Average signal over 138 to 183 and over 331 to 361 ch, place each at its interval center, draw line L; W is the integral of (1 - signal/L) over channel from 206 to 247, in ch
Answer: -3.3 ch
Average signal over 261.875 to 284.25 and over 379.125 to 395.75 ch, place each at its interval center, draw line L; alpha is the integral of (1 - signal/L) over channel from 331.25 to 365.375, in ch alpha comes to 2.3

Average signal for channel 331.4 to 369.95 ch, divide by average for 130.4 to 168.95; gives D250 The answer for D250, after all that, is 1.07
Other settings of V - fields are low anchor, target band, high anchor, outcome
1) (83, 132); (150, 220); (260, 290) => -3.7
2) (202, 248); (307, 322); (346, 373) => 0.7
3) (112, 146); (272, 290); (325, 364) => -1.8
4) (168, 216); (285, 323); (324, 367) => 0.1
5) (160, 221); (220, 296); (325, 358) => -2.6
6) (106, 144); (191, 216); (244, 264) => -2.0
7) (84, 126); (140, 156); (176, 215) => 1.0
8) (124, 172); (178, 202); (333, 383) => -2.8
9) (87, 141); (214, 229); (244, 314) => -1.3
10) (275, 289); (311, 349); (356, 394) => 2.7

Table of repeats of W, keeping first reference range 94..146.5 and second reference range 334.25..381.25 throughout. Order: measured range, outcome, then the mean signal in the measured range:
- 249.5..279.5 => -2.76 ch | 5.95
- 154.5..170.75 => -0.73 ch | 5.45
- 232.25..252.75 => -1.47 ch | 5.79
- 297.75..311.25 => -0.19 ch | 5.62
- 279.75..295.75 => -0.81 ch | 5.78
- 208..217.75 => -1.03 ch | 5.9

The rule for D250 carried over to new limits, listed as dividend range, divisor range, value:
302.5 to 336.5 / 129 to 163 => 1.07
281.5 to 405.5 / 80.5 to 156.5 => 1.12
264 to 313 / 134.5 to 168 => 1.11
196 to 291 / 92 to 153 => 1.16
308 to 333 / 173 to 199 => 0.93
